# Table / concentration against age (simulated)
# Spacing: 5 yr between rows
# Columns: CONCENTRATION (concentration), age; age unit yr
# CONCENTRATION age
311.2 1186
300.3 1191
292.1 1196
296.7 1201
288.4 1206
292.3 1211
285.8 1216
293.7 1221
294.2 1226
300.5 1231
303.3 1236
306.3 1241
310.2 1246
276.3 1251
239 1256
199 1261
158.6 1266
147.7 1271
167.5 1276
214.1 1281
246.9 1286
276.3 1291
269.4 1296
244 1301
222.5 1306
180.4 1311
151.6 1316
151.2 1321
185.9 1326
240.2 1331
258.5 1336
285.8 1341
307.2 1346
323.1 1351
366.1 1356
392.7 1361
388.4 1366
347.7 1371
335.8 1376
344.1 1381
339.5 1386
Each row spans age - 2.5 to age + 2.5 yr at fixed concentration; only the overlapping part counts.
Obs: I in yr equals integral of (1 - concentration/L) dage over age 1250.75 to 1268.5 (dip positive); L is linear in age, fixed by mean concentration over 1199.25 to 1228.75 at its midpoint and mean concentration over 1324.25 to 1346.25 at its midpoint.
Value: 4.3 yr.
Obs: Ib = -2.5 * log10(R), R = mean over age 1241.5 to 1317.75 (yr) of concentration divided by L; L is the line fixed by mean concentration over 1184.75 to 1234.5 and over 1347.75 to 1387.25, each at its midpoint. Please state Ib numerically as 0.39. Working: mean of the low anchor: 295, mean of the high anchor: 354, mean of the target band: 223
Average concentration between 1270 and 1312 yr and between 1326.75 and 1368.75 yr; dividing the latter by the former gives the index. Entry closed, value 1.41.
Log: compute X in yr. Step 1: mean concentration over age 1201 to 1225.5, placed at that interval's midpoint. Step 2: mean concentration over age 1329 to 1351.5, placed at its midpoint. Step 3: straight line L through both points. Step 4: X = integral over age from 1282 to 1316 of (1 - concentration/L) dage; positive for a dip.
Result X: 6.2 yr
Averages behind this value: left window 291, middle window 232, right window 280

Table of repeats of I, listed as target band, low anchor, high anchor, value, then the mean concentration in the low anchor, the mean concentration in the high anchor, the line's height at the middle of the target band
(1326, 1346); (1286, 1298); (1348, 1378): 4.1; 268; 358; 324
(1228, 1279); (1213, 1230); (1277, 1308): 5.7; 292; 242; 270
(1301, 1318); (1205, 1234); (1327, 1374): 6.4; 293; 319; 311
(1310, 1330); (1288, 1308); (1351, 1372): 8.3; 254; 370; 294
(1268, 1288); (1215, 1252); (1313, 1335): 4.1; 298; 187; 243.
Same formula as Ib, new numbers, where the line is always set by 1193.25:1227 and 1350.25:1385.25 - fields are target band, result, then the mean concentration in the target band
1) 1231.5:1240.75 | 0.00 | 303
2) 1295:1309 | 0.34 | 240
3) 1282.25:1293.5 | 0.26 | 256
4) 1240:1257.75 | 0.09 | 283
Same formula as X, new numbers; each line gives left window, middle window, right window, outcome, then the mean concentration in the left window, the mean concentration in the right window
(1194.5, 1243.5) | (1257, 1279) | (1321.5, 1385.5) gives 9.27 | 295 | 310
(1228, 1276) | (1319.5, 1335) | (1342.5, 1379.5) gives 5.68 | 245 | 350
